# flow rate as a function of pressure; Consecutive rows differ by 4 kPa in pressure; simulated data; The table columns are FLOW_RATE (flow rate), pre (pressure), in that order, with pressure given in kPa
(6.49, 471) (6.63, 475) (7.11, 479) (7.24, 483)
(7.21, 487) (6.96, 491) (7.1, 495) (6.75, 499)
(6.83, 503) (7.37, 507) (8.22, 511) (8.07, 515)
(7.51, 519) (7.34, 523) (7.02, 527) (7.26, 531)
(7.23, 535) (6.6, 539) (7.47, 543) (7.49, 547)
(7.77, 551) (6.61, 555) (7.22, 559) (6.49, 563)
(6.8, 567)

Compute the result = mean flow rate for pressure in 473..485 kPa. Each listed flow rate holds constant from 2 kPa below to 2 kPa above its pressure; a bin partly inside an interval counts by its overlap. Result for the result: 6.99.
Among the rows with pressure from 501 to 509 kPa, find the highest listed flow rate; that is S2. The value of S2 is 7.37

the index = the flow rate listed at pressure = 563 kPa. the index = 6.49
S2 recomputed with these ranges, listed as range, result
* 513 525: 8.07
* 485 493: 7.21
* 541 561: 7.77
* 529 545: 7.47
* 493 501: 7.1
